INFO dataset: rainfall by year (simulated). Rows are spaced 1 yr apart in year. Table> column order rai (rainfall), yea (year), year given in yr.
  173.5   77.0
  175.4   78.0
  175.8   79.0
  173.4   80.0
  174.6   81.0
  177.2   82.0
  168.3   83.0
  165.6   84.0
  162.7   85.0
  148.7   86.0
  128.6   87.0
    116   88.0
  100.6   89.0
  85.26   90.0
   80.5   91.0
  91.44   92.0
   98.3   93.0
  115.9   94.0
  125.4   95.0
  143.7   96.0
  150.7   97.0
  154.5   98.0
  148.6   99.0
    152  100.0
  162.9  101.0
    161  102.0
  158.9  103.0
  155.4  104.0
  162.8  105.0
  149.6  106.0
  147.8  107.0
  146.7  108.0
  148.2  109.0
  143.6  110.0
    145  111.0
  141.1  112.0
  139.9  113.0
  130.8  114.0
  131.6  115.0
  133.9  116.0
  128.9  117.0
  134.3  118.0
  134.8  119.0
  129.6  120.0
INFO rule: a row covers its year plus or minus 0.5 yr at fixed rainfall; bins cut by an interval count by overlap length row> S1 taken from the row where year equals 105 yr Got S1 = 162.8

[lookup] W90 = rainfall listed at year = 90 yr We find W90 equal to 85.26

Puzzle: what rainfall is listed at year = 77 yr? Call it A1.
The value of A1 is 173.5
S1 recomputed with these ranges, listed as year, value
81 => 174.6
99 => 148.6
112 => 141.1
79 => 175.8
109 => 148.2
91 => 80.5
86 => 148.7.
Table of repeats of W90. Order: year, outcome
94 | 115.9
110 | 143.6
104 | 155.4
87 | 128.6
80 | 173.4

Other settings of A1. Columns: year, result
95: 125.4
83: 168.3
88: 116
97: 150.7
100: 152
